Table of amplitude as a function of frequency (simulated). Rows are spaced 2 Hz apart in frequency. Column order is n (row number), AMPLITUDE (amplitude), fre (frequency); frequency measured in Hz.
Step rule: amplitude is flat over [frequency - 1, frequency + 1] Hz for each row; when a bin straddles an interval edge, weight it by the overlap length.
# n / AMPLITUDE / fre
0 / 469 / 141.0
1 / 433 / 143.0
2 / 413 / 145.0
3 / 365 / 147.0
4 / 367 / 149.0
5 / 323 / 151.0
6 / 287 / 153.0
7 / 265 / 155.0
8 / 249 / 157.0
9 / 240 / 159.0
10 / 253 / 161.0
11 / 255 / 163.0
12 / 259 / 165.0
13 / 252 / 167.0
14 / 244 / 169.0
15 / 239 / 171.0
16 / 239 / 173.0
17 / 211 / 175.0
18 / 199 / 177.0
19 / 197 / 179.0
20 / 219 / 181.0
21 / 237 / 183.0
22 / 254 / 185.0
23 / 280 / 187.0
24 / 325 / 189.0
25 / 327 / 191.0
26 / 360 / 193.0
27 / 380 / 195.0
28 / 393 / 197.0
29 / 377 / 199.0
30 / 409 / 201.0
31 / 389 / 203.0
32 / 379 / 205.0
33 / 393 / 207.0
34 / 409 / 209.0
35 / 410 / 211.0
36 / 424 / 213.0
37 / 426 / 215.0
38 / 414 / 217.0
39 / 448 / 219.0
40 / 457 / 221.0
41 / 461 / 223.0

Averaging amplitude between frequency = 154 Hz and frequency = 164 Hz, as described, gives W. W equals 252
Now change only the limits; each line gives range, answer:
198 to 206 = 388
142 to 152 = 380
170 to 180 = 217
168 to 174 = 241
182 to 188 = 257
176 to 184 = 213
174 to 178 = 205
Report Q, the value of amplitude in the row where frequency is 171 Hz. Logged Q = 239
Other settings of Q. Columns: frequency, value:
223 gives 461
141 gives 469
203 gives 389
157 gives 249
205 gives 379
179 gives 197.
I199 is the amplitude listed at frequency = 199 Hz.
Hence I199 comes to 377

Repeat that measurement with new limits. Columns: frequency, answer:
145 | 413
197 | 393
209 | 409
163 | 255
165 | 259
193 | 360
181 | 219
